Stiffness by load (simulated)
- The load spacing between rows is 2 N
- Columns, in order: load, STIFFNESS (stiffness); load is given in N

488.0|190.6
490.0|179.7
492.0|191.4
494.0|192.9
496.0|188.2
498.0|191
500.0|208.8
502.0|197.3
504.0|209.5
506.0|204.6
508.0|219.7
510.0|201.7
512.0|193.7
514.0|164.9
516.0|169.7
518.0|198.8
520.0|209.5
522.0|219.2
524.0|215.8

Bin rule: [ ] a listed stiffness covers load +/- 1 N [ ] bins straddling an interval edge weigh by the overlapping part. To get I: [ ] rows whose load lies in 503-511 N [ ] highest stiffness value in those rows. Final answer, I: 219.7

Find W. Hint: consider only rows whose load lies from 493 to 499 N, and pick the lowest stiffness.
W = 188.2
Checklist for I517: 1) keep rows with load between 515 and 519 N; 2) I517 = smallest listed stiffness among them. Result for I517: 169.7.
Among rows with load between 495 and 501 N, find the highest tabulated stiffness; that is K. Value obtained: 208.8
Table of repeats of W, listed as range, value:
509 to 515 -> 164.9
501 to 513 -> 193.7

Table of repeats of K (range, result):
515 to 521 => 209.5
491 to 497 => 192.9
